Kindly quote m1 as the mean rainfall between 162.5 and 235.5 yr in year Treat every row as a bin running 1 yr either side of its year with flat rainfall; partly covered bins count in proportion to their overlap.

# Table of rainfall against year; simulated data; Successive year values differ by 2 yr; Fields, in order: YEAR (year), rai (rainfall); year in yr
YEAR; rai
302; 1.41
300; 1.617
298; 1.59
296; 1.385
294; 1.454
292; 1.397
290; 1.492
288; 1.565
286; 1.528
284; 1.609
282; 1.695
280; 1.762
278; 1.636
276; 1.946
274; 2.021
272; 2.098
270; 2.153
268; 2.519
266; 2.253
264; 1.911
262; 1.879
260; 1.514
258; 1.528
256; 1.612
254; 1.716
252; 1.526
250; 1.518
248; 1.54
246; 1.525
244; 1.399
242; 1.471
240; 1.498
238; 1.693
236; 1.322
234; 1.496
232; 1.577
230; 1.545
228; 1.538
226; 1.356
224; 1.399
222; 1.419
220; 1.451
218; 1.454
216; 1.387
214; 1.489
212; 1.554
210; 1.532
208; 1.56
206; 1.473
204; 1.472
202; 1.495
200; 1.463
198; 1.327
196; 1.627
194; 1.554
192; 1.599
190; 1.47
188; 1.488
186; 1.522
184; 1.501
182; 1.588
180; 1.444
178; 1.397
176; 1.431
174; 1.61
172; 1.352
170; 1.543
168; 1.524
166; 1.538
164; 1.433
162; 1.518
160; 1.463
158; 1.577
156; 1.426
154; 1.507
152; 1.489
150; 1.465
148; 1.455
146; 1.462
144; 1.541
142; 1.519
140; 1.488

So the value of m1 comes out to 1.49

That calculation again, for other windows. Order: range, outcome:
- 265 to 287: 1.93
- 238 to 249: 1.51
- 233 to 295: 1.69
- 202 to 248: 1.48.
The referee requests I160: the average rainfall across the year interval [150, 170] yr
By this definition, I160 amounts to 1.5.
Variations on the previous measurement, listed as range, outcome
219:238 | 1.47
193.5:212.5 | 1.5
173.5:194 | 1.5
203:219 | 1.49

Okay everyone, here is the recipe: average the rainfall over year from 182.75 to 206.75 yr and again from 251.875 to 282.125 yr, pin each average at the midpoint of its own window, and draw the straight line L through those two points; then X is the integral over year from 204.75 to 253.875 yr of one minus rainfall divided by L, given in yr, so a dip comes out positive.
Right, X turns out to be 5.4 yr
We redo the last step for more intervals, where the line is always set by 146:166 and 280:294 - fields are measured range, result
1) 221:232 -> 0.4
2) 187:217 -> 0.2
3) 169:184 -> 0.1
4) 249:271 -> -4.1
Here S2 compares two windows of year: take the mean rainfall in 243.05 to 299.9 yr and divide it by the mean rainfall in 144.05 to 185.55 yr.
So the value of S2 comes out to 1.15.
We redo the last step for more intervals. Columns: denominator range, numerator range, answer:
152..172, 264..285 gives 1.32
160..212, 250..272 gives 1.24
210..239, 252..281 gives 1.27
